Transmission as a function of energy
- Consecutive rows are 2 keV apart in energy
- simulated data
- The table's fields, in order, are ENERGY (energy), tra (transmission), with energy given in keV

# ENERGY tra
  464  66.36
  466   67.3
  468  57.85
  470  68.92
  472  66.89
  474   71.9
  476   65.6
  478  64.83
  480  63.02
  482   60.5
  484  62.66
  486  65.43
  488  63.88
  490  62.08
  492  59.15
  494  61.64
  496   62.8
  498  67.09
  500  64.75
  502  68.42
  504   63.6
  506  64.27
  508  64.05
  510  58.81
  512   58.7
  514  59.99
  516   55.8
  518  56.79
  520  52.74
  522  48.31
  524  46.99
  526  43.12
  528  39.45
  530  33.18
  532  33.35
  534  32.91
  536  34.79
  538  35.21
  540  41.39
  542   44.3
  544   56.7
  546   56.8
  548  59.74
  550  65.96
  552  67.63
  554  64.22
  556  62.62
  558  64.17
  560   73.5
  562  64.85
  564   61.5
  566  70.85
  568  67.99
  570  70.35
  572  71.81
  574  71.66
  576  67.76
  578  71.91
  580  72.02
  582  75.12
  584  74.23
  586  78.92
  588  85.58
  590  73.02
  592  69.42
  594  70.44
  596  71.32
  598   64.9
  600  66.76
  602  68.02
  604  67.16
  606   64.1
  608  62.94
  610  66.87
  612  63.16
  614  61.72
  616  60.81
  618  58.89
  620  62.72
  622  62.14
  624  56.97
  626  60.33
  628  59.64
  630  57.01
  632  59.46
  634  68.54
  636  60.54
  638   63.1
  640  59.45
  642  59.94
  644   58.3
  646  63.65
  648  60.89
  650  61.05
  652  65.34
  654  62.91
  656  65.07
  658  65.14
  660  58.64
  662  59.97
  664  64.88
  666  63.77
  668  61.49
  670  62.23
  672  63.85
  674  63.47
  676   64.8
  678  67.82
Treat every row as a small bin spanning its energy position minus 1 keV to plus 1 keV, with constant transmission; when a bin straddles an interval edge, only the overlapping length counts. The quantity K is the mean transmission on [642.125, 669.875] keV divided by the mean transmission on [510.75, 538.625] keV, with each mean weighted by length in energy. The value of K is 1.37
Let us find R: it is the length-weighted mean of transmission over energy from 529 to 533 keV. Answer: 33.3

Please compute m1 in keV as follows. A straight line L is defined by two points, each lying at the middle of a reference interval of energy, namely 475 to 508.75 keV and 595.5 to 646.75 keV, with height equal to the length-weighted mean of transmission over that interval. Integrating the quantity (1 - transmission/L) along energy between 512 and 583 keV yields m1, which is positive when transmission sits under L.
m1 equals 6.9 keV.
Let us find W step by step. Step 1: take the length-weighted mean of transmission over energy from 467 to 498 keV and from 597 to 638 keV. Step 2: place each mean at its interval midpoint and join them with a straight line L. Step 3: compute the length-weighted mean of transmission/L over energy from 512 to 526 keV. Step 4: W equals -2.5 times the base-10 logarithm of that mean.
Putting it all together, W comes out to 0.20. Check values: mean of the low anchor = 63.9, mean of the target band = 53.1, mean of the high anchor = 62.6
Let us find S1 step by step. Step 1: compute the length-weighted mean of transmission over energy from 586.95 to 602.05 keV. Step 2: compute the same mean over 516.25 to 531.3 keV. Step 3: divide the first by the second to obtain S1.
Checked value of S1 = 1.55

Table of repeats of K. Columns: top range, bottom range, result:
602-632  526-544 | 1.62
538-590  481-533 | 1.16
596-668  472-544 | 1.13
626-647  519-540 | 1.52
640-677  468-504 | 0.97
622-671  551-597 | 0.87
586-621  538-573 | 1.09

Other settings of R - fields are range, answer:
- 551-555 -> 65.9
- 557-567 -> 67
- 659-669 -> 61.8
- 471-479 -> 67.3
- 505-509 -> 64.2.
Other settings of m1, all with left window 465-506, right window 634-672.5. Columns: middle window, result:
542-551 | 0.8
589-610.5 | -1.6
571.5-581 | -1.2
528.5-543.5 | 6.2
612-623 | 0.2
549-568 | -0.8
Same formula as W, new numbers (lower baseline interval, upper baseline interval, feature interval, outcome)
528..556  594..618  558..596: -0.236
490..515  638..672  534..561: 0.138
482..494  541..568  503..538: 0.256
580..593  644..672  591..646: 0.110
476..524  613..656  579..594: -0.224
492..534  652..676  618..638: 0.004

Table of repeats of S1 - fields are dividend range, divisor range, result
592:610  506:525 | 1.19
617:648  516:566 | 1.16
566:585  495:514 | 1.13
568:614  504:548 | 1.43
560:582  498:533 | 1.29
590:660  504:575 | 1.13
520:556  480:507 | 0.75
